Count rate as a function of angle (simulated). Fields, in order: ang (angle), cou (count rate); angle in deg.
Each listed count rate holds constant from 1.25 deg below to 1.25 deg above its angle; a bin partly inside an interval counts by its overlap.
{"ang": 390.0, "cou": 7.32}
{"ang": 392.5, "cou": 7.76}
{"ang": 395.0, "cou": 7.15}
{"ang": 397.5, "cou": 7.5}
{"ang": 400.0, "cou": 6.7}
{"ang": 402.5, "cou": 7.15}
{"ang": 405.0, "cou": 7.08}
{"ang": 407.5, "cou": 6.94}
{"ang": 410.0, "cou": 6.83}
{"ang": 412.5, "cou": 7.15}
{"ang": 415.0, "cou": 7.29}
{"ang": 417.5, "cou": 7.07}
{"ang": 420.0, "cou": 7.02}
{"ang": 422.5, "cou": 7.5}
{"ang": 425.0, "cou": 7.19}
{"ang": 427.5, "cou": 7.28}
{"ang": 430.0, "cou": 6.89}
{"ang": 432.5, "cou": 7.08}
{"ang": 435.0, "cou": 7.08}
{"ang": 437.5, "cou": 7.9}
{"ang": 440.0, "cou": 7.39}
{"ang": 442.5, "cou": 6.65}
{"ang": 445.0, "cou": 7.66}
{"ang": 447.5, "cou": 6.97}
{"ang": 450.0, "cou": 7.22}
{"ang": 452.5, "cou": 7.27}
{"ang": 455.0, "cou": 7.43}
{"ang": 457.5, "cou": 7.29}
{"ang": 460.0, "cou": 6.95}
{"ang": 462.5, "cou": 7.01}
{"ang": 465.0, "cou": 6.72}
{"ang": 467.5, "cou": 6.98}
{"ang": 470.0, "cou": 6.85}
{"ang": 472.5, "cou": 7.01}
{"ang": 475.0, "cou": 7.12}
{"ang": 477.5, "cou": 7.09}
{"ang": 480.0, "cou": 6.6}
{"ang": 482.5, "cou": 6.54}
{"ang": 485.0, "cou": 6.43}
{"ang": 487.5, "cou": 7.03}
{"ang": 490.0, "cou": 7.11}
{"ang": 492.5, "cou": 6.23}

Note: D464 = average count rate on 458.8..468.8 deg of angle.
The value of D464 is 6.91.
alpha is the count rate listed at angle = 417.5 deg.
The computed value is 7.07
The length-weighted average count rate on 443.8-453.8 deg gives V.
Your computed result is 7.28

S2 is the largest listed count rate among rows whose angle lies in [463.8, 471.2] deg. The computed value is 6.98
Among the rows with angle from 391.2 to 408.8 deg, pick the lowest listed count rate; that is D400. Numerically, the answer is 6.7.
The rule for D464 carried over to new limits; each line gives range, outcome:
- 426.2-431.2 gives 7.09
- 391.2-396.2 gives 7.46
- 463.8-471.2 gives 6.85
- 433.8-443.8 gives 7.26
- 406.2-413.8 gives 6.98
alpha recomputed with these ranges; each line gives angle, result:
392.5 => 7.76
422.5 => 7.5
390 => 7.32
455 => 7.43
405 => 7.08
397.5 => 7.5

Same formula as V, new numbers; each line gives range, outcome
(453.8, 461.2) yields 7.22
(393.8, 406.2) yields 7.12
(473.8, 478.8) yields 7.1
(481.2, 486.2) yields 6.49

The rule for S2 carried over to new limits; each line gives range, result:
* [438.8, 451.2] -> 7.66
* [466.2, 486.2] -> 7.12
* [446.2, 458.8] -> 7.43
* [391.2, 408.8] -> 7.76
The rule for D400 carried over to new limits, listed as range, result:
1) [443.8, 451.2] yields 6.97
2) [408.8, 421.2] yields 6.83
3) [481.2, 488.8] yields 6.43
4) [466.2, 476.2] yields 6.85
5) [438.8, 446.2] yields 6.65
